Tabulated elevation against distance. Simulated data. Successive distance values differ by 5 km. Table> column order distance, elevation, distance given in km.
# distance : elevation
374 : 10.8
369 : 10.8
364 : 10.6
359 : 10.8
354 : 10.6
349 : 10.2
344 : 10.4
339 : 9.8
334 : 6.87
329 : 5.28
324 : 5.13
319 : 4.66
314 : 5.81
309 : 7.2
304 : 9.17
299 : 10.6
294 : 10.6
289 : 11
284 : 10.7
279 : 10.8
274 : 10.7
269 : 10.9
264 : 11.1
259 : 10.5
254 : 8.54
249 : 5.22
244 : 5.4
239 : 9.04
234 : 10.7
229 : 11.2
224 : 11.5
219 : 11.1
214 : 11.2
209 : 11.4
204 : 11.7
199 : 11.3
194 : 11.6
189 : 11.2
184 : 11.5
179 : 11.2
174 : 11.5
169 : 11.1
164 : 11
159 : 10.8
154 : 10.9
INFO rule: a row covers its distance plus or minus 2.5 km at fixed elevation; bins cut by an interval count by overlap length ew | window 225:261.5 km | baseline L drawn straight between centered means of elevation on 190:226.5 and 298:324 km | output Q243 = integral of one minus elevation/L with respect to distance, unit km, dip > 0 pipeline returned 4.3 km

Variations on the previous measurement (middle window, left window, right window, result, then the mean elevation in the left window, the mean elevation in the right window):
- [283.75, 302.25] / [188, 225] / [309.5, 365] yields -2.9 km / 11.4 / 8.09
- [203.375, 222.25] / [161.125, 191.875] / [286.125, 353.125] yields -1.5 km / 11.2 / 8.28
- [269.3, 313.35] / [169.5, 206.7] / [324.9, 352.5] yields -2.8 km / 11.4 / 8.39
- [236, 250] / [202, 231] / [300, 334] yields 4.5 km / 11.3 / 6.45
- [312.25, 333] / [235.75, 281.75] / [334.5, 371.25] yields 9.6 km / 9.17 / 10.3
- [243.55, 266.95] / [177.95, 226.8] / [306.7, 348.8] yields 2.6 km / 11.4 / 7.07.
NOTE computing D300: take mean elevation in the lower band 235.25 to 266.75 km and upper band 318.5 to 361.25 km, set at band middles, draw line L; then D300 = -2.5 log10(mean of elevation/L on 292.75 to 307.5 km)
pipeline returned -0.18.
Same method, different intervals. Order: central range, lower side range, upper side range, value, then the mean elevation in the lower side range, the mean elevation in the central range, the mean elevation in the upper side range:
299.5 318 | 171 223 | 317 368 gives 0.222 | 11.4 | 7.52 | 8.54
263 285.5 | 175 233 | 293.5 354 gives -0.156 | 11.3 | 10.8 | 8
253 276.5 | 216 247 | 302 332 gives -0.245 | 9.77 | 10.5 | 6.17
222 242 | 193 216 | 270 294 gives 0.075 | 11.4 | 10.5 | 10.8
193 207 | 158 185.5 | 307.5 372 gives -0.079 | 11.2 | 11.5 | 8.36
